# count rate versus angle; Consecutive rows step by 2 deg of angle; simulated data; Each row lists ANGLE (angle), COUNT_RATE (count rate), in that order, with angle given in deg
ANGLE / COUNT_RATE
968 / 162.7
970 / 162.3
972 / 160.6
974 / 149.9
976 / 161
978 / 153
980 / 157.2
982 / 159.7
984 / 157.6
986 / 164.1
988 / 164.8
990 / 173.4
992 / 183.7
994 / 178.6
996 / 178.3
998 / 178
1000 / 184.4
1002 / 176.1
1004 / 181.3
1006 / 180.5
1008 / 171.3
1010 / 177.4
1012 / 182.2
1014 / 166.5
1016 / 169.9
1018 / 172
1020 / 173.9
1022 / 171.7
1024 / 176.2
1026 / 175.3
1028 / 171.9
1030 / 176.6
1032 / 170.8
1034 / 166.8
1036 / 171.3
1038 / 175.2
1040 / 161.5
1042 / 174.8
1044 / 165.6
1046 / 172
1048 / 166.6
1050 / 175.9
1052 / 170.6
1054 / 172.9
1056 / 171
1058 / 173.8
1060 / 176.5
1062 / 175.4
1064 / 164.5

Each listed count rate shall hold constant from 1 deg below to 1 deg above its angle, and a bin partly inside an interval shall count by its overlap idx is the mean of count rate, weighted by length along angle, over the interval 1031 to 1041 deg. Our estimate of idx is 169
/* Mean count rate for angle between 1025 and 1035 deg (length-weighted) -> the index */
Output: 172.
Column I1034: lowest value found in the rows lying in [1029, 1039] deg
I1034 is 166.8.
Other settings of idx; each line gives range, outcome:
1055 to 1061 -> 174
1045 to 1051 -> 172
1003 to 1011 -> 178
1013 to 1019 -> 169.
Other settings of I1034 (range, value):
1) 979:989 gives 157.2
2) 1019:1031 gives 171.7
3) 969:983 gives 149.9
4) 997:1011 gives 171.3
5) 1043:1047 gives 165.6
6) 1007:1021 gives 166.5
